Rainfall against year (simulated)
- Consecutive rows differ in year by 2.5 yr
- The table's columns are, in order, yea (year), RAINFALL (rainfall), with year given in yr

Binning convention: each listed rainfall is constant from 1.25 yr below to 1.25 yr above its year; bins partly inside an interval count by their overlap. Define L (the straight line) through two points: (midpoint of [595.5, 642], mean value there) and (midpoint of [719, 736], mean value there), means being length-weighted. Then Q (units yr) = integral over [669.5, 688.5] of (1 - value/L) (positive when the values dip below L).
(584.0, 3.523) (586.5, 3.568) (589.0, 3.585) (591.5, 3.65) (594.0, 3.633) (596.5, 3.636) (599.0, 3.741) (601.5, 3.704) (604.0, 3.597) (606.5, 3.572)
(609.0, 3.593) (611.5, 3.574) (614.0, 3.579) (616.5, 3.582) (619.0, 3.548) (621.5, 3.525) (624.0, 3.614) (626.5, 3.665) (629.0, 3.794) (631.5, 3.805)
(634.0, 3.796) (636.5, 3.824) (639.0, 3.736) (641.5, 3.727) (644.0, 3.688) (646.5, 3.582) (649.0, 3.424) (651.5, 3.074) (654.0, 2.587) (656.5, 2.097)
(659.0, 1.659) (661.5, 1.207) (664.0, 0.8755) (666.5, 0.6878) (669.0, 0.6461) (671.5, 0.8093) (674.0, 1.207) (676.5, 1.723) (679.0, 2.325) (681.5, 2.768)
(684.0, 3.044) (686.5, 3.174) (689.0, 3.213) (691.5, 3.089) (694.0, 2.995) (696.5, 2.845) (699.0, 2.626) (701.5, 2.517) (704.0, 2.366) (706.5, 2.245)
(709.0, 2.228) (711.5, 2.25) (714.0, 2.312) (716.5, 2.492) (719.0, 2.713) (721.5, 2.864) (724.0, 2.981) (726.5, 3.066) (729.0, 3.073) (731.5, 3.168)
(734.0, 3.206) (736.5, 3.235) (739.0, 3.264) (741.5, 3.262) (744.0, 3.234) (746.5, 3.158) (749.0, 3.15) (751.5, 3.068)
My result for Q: 6.74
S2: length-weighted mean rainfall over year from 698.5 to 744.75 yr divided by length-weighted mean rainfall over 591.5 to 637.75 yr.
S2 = 0.76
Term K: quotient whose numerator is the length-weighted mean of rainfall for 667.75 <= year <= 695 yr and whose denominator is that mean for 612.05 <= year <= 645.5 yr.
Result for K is 0.62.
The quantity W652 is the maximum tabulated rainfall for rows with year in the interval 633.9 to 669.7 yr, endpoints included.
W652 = 3.824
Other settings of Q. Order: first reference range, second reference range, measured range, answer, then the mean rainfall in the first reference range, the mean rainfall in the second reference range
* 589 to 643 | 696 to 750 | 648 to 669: 9.38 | 3.66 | 2.83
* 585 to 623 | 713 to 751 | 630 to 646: -1.42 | 3.61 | 3.02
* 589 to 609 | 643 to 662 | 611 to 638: -4.07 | 3.64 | 2.71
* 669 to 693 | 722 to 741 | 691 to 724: 1.64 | 2.29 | 3.14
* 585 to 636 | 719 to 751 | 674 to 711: 7.85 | 3.64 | 3.12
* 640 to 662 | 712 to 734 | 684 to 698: -1.05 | 2.85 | 2.83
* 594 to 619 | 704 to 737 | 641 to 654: -0.38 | 3.62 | 2.73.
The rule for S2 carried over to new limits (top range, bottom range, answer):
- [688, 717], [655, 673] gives 2.24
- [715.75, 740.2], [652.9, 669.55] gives 2.13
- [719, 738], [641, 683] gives 1.46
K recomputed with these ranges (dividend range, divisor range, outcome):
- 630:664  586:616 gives 0.83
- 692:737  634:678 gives 1.18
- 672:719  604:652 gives 0.69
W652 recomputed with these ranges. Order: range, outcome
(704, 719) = 2.713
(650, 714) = 3.213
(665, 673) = 0.8093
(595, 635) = 3.805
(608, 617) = 3.593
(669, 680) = 2.325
